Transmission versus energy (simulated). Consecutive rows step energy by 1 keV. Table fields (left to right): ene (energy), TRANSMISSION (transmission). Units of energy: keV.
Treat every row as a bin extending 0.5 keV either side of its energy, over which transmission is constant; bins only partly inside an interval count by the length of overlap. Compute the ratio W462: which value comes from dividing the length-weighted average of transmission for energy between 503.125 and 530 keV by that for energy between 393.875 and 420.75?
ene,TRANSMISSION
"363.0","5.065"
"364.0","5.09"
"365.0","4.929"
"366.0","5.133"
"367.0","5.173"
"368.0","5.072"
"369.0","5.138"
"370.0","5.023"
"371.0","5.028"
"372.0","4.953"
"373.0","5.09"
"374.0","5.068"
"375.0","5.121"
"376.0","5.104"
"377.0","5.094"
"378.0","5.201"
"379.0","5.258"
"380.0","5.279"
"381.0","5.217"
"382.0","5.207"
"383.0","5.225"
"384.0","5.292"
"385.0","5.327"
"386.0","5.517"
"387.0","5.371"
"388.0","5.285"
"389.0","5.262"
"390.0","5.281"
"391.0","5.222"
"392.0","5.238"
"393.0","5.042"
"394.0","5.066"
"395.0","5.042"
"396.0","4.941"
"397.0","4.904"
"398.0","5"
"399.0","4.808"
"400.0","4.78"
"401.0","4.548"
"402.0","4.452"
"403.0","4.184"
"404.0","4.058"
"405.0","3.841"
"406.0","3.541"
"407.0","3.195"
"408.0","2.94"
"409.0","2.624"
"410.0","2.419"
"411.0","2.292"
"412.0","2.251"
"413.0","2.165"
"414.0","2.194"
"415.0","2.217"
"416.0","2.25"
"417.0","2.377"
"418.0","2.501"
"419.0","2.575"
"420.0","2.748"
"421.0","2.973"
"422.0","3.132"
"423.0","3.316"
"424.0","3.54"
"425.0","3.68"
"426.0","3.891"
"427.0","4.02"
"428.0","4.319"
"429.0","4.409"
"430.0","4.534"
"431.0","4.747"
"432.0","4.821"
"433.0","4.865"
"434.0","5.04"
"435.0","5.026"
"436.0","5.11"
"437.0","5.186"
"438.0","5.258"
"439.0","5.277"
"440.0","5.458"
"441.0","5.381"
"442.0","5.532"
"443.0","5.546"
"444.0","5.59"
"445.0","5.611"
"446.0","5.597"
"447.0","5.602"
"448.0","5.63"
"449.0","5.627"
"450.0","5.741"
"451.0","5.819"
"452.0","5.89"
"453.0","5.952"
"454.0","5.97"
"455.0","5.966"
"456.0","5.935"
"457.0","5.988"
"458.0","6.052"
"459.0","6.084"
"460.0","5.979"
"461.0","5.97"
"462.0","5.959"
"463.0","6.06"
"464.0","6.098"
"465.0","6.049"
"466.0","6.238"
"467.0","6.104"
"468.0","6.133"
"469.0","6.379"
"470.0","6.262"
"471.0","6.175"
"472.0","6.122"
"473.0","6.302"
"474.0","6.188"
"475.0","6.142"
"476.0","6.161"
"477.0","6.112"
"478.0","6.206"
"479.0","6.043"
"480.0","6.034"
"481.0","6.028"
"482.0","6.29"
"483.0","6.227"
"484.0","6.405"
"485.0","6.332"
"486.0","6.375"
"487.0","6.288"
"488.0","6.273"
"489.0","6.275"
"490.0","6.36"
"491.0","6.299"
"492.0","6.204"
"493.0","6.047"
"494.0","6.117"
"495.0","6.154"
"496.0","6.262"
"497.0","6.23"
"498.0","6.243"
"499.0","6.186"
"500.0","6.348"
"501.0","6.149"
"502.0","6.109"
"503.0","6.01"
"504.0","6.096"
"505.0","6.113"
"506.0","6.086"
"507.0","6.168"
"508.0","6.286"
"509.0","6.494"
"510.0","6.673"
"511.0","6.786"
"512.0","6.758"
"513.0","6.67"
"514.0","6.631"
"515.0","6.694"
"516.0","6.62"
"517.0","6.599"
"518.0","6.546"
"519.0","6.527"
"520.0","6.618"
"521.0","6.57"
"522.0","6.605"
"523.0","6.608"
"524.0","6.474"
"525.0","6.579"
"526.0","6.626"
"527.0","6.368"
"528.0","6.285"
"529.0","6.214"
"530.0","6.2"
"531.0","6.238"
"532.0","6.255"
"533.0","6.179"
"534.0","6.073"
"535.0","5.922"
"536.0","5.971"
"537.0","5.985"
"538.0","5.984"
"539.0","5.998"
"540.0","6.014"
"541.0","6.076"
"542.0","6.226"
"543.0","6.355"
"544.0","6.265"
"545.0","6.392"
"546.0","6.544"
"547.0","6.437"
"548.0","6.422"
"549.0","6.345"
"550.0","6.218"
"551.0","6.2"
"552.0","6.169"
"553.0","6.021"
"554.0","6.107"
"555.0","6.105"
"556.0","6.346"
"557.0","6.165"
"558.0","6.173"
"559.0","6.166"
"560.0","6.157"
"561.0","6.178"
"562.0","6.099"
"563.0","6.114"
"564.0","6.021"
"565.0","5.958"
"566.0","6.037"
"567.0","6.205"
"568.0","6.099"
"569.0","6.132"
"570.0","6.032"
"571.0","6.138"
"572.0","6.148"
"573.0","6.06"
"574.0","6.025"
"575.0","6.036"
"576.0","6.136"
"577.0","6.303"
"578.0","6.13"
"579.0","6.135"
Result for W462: 1.88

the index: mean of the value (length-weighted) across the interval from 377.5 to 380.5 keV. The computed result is 5.25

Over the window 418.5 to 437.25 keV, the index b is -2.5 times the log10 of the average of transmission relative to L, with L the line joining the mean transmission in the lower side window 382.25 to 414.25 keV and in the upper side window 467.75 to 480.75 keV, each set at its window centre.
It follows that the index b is 0.23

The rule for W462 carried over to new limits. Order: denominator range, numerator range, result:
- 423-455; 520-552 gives 1.23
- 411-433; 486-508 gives 1.89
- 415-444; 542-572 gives 1.48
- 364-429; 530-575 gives 1.44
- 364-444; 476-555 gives 1.42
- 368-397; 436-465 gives 1.11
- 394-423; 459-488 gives 1.80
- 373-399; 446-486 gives 1.17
